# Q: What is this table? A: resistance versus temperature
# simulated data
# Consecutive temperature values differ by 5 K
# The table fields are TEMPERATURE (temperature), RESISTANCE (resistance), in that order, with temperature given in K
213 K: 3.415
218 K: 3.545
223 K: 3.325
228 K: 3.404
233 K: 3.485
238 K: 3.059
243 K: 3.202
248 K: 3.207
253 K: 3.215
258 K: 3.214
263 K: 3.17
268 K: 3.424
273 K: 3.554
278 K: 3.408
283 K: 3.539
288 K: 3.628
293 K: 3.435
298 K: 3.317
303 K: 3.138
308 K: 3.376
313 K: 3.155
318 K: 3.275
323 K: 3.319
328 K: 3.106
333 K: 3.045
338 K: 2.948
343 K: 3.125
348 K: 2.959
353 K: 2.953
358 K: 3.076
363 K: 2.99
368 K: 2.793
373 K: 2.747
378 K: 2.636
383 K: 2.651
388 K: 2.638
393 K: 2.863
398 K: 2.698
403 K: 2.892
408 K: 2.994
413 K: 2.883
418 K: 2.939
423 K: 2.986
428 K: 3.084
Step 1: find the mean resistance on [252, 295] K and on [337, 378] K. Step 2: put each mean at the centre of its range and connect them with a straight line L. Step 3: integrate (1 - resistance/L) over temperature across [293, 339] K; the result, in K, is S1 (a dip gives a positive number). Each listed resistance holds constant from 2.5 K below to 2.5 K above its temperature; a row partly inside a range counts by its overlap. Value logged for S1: -0.6 K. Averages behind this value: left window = 3.4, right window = 2.93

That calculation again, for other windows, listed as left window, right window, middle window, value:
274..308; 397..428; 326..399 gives 5.7 K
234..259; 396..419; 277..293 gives -2.1 K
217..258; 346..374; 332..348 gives -0.2 K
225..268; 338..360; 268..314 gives -3.7 K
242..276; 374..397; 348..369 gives -1.0 K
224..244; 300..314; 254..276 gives -0.4 K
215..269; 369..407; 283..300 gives -2.0 K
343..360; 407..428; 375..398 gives 2.2 K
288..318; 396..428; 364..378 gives 1.4 K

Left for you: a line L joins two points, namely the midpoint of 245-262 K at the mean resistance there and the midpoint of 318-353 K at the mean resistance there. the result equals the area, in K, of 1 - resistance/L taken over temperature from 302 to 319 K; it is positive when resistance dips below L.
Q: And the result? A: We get -0.6 K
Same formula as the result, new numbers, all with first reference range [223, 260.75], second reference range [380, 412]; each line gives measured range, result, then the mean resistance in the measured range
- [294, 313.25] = -1.3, 3.27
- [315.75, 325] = -0.8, 3.3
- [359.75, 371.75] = 0.0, 2.89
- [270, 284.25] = -1.5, 3.49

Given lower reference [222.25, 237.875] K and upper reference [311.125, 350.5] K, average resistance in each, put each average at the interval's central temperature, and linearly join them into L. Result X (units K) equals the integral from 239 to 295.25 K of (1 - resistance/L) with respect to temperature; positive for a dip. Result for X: -1.5 K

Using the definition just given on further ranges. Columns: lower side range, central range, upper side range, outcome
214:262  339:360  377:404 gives -1.0 K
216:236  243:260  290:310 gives 0.9 K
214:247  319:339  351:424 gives -0.7 K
